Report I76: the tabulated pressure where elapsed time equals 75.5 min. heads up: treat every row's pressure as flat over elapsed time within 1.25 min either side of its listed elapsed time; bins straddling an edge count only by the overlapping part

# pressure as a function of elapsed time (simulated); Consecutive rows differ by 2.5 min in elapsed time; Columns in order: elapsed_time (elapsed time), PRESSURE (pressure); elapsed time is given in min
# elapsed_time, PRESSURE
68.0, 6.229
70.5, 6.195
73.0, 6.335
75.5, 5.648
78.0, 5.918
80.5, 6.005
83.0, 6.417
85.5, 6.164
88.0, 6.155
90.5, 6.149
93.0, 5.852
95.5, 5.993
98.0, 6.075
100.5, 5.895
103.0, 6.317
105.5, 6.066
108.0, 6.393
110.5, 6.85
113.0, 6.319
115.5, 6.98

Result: 5.648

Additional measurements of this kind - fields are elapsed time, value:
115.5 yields 6.98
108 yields 6.393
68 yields 6.229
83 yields 6.417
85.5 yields 6.164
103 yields 6.317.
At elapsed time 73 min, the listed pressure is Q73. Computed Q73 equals 6.335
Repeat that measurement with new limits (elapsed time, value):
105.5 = 6.066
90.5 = 6.149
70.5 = 6.195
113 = 6.319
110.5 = 6.85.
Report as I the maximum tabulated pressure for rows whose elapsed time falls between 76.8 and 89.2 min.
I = 6.417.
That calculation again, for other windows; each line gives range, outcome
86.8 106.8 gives 6.317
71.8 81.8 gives 6.335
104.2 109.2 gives 6.393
